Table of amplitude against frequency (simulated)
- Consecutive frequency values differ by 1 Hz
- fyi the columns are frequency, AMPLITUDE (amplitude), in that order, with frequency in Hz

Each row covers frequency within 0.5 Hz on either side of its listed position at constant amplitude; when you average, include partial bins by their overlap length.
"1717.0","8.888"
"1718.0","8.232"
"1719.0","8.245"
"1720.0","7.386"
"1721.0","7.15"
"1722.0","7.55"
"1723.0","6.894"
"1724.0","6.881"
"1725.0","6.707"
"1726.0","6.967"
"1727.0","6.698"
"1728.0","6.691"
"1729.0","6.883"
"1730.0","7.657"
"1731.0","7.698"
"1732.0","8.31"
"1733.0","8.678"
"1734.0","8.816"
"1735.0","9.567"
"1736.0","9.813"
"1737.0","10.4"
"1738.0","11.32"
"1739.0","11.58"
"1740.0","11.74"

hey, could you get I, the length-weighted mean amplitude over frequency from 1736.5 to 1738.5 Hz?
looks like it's 10.9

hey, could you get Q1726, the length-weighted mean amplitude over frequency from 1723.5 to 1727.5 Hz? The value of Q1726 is 6.81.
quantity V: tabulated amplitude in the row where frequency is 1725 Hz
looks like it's 6.707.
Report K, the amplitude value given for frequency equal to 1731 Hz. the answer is 7.698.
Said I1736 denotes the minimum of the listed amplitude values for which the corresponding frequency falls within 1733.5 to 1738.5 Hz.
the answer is 8.816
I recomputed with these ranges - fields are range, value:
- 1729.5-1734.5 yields 8.23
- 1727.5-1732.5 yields 7.45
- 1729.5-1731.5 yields 7.68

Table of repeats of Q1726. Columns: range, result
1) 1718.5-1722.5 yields 7.58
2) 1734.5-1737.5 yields 9.93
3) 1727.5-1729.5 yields 6.79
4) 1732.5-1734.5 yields 8.75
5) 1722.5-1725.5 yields 6.83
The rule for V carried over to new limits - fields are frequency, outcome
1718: 8.232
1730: 7.657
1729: 6.883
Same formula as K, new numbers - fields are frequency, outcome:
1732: 8.31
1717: 8.888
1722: 7.55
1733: 8.678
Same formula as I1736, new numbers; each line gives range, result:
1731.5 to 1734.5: 8.31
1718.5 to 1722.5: 7.15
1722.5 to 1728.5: 6.691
